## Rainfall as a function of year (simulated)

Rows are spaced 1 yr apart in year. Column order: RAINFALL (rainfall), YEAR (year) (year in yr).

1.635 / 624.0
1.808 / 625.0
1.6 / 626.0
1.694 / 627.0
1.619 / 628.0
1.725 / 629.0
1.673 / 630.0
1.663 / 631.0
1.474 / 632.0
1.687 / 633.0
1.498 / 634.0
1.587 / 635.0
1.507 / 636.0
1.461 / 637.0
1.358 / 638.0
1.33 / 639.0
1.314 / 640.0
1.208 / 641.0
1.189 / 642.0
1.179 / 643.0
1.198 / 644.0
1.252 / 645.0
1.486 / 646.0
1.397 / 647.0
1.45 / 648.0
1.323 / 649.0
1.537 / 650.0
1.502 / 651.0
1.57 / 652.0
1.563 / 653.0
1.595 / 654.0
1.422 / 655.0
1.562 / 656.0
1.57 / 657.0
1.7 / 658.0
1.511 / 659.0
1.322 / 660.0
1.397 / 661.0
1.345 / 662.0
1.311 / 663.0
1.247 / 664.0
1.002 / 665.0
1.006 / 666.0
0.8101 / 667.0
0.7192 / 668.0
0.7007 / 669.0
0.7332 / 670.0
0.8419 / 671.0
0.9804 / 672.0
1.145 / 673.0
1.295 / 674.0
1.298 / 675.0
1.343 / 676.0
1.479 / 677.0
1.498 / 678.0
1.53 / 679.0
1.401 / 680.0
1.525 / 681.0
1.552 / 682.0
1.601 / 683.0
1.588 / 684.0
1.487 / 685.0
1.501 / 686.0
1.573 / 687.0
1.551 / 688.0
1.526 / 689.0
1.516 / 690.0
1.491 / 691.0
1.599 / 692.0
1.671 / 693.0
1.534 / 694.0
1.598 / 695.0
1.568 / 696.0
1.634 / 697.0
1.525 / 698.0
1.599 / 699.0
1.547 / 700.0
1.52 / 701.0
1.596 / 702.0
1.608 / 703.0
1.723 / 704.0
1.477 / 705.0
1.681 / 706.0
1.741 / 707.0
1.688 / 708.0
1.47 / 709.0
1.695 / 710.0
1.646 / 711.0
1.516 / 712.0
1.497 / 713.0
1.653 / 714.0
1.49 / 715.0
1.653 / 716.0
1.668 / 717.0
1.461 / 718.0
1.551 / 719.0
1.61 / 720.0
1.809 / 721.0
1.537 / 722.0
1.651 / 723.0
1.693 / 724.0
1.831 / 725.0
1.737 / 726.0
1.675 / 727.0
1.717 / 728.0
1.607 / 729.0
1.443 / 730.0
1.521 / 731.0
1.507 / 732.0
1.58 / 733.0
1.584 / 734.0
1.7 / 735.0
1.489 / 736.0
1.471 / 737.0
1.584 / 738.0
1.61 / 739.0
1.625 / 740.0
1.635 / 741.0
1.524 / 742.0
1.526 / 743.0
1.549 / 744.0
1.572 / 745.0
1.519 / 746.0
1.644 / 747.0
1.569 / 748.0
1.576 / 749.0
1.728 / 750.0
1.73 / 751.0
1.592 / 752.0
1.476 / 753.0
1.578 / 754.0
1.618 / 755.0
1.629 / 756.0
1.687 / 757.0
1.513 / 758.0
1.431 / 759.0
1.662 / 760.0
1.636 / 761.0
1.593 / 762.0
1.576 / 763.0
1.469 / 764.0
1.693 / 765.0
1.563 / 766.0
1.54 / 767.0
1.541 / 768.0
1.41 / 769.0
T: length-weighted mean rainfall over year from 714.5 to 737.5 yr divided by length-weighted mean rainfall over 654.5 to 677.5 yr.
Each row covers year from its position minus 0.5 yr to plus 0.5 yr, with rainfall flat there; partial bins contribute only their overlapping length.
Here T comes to 1.3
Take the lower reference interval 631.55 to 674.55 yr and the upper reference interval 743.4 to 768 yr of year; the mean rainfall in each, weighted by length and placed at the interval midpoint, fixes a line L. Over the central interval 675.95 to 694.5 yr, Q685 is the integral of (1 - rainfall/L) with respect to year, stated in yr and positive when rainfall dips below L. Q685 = -1.8 yr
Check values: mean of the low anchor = 1.31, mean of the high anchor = 1.59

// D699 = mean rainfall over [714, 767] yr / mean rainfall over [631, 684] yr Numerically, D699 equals 1.2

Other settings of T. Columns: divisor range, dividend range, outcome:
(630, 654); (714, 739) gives 1.12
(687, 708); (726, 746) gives 0.99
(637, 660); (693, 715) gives 1.13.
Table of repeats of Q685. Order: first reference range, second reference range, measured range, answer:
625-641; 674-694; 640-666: 2.5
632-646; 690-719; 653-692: 3.8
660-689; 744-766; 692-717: -3.7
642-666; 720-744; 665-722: 2.0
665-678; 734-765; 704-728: -4.9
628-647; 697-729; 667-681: 3.4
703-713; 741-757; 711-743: 0.1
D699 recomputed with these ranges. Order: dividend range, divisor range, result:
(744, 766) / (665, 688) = 1.27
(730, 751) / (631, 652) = 1.12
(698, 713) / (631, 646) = 1.15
